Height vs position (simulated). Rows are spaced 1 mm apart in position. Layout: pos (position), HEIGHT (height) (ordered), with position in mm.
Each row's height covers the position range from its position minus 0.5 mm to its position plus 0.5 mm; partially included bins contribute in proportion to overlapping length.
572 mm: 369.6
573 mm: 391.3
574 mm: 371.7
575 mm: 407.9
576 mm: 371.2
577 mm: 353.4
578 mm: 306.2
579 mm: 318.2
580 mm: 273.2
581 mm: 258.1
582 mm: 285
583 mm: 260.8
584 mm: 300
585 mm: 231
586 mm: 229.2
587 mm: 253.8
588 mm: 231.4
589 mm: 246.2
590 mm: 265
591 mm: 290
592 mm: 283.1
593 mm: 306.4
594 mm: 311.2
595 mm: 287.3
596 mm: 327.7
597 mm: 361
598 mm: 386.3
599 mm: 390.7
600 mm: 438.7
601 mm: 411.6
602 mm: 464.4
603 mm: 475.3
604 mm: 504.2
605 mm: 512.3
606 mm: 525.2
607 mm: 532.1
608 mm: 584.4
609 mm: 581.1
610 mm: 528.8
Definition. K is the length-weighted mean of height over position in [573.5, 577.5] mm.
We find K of 376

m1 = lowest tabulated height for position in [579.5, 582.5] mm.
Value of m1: 258.1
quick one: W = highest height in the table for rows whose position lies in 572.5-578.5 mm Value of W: 407.9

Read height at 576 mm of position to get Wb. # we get 371.2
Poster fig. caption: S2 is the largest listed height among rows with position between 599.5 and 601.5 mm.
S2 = 438.7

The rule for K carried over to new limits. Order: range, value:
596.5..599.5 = 379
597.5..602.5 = 418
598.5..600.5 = 415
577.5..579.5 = 312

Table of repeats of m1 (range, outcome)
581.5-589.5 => 229.2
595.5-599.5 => 327.7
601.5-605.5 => 464.4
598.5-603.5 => 390.7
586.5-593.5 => 231.4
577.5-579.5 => 306.2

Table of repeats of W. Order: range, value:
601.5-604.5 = 504.2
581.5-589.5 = 300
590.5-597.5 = 361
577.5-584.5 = 318.2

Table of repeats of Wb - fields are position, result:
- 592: 283.1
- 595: 287.3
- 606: 525.2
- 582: 285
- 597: 361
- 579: 318.2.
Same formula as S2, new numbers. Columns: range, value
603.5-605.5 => 512.3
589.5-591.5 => 290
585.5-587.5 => 253.8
